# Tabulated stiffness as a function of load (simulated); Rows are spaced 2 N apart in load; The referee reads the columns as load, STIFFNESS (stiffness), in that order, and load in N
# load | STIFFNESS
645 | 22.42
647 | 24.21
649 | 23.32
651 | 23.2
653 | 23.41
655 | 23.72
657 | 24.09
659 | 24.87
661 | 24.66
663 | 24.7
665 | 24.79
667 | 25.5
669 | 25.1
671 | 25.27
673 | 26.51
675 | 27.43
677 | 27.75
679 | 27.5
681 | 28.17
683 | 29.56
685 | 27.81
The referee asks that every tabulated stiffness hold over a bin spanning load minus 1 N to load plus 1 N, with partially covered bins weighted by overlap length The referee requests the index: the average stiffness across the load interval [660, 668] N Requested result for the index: 24.9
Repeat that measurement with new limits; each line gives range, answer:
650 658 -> 23.6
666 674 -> 25.6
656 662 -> 24.5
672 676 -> 27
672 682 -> 27.5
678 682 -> 27.8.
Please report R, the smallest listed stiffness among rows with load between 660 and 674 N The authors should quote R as 24.66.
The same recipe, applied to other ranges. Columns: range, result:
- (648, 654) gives 23.2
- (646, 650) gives 23.32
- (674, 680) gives 27.43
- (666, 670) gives 25.1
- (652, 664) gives 23.41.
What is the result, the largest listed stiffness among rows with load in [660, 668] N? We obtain 25.5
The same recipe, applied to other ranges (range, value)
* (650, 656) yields 23.72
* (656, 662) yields 24.87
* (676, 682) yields 28.17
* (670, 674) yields 26.51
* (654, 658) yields 24.09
